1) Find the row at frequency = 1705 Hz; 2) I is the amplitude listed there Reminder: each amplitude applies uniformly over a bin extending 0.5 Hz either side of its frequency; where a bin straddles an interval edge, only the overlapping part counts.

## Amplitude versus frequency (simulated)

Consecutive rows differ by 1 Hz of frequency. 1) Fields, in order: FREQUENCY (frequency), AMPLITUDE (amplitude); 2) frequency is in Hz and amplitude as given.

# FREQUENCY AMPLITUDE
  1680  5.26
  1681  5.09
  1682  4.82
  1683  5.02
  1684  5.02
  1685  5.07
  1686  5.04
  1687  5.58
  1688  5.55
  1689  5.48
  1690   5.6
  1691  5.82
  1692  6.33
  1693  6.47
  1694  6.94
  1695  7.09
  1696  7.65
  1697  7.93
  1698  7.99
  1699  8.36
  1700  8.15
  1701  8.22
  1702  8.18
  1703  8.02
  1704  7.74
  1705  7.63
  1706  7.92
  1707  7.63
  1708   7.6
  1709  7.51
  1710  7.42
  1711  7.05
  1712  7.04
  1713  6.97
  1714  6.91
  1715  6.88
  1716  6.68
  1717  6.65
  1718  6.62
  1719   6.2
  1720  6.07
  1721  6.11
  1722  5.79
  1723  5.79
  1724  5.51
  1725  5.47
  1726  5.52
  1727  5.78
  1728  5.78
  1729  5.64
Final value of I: 7.63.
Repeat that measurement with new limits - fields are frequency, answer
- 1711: 7.05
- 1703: 8.02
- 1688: 5.55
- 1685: 5.07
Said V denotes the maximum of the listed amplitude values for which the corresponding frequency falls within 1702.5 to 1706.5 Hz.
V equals 8.02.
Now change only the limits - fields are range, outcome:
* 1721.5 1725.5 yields 5.79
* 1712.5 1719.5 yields 6.97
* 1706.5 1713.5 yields 7.63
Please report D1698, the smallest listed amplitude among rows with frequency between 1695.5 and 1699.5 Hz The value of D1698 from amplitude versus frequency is 7.65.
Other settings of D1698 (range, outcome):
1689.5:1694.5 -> 5.6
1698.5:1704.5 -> 7.74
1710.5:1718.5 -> 6.62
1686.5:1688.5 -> 5.55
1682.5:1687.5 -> 5.02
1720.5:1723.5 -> 5.79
